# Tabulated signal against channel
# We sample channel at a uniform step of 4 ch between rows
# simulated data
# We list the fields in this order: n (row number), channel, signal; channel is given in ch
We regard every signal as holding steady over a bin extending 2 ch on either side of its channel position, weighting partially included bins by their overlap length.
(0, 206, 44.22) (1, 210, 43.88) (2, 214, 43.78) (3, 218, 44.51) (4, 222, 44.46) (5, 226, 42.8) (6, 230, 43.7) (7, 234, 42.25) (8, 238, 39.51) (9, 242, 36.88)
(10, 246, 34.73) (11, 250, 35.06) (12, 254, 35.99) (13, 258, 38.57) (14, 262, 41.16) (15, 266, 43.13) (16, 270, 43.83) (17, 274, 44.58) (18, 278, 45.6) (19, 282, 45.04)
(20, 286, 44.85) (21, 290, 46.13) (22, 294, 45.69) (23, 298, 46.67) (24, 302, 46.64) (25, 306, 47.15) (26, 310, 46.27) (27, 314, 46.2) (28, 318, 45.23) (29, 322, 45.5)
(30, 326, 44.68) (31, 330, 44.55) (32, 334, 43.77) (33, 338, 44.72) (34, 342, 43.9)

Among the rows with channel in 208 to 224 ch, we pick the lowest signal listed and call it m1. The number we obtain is 43.78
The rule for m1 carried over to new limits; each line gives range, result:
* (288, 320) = 45.23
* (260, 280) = 41.16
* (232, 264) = 34.73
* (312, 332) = 44.55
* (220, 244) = 36.88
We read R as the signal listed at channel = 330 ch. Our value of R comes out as 44.55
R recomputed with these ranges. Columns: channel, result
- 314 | 46.2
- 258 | 38.57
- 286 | 44.85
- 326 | 44.68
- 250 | 35.06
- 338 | 44.72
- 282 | 45.04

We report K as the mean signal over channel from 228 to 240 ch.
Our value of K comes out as 41.8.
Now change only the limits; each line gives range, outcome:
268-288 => 44.8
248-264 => 37.7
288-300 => 46.2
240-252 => 35.6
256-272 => 41.7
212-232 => 43.8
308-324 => 45.8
